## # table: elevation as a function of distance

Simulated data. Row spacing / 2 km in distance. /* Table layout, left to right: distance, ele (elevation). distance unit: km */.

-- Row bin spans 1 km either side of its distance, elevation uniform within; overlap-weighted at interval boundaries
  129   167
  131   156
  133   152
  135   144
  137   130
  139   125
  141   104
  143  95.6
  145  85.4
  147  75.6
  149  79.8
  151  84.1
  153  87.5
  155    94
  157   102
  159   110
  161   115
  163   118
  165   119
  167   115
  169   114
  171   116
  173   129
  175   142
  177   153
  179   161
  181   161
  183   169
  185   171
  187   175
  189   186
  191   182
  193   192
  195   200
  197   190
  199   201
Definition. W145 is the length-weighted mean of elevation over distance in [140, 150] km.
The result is 88.1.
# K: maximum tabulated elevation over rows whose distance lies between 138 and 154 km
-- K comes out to 125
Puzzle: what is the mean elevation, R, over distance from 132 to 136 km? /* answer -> 148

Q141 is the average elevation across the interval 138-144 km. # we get 108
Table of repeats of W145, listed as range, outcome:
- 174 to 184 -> 157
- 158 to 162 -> 112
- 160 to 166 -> 117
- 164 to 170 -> 116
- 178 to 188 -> 167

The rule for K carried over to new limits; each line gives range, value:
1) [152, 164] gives 118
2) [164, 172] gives 119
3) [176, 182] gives 161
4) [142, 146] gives 95.6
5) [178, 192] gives 186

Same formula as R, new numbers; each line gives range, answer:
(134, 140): 133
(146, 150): 77.7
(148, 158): 89.5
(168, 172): 115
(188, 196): 190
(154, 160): 102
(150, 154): 85.8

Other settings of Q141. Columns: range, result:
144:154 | 82.5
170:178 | 135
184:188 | 173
